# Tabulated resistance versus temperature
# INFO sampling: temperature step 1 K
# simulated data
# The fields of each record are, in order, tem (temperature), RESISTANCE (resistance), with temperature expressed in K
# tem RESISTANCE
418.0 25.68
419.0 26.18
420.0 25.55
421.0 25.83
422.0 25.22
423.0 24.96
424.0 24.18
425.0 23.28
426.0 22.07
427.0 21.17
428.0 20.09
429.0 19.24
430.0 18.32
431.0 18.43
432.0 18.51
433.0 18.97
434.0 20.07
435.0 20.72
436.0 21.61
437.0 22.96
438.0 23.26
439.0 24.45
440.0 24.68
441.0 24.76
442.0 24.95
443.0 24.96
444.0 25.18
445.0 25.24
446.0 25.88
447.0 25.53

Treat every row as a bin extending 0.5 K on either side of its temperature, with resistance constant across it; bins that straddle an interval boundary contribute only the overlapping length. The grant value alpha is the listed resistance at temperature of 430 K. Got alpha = 18.32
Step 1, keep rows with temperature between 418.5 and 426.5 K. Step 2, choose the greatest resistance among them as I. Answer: 26.18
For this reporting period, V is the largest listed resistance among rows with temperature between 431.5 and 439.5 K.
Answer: 24.45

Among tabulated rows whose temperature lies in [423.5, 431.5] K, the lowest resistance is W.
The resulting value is 18.32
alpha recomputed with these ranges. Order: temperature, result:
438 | 23.26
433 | 18.97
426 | 22.07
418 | 25.68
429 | 19.24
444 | 25.18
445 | 25.24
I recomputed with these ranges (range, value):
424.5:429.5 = 23.28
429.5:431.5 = 18.43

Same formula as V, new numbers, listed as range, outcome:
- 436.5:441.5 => 24.76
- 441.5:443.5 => 24.96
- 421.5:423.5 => 25.22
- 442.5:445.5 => 25.24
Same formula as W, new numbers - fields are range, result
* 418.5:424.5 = 24.18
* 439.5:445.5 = 24.68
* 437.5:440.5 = 23.26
